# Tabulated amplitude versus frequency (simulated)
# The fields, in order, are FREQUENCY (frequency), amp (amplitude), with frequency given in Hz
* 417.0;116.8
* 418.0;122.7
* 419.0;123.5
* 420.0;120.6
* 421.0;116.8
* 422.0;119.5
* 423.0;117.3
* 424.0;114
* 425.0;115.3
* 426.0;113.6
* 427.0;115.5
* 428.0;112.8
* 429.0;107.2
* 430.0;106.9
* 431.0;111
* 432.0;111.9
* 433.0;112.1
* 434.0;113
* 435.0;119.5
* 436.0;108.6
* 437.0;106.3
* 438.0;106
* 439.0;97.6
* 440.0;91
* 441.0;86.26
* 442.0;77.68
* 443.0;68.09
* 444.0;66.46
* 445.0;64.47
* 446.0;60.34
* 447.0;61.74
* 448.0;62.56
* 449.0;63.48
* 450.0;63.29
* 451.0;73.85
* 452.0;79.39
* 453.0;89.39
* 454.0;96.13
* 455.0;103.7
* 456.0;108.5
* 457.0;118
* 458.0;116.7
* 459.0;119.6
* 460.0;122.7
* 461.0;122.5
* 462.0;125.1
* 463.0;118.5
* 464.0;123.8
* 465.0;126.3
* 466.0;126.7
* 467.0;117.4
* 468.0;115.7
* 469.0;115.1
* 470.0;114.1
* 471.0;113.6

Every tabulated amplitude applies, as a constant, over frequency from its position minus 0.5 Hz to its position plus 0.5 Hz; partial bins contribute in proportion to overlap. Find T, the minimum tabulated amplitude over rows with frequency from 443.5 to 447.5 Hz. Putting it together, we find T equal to 60.34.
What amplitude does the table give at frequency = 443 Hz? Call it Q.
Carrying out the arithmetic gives 68.09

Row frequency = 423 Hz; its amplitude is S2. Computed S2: 117.3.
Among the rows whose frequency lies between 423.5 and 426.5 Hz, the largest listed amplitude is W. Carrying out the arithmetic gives 115.3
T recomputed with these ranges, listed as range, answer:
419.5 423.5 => 116.8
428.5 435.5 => 106.9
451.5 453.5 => 79.39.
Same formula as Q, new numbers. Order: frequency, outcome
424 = 114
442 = 77.68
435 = 119.5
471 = 113.6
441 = 86.26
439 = 97.6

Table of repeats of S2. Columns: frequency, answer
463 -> 118.5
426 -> 113.6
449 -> 63.48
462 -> 125.1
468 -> 115.7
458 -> 116.7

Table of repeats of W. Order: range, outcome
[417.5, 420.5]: 123.5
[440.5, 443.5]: 86.26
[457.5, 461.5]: 122.7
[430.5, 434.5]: 113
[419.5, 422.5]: 120.6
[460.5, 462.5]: 125.1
